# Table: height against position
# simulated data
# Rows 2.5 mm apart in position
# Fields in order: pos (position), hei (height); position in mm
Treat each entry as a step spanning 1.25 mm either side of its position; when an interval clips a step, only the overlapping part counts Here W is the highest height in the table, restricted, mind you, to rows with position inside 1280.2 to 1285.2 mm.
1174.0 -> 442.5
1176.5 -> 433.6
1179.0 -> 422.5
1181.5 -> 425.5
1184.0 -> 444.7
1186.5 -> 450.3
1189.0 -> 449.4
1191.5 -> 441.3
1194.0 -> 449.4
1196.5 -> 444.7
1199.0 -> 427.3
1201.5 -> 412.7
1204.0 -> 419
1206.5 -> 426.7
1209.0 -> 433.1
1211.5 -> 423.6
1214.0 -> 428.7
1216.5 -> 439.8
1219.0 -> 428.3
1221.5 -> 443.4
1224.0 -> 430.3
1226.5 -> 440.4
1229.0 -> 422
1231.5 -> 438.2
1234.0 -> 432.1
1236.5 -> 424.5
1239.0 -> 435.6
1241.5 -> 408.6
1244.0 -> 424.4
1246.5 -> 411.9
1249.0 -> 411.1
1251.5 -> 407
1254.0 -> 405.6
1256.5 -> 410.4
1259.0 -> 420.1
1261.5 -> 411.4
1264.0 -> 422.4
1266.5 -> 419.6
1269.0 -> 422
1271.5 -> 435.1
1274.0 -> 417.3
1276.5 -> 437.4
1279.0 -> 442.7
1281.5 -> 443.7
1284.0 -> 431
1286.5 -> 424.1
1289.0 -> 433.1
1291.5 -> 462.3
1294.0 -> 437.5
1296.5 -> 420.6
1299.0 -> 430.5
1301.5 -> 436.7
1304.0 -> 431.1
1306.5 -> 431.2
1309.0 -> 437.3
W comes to 443.7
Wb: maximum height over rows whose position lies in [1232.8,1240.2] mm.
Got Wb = 435.6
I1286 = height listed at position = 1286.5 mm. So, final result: 424.1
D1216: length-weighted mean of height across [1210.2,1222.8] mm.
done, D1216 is 433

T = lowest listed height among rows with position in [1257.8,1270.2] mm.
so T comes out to 411.4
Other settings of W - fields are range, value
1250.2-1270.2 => 422.4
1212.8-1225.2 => 443.4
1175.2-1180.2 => 433.6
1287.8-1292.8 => 462.3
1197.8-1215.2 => 433.1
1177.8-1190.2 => 450.3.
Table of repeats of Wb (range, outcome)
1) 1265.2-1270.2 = 422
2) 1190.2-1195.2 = 449.4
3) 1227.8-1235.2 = 438.2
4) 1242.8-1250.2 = 424.4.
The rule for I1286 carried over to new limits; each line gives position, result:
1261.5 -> 411.4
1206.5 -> 426.7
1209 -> 433.1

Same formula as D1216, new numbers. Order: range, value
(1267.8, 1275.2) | 425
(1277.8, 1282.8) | 443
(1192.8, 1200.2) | 440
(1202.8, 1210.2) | 426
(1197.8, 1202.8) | 420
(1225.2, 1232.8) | 434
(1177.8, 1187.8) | 436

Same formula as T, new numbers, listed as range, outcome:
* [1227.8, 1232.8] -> 422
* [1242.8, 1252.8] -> 407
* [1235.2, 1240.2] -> 424.5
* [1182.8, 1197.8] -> 441.3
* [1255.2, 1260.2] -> 410.4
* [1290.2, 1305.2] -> 420.6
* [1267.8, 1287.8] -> 417.3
